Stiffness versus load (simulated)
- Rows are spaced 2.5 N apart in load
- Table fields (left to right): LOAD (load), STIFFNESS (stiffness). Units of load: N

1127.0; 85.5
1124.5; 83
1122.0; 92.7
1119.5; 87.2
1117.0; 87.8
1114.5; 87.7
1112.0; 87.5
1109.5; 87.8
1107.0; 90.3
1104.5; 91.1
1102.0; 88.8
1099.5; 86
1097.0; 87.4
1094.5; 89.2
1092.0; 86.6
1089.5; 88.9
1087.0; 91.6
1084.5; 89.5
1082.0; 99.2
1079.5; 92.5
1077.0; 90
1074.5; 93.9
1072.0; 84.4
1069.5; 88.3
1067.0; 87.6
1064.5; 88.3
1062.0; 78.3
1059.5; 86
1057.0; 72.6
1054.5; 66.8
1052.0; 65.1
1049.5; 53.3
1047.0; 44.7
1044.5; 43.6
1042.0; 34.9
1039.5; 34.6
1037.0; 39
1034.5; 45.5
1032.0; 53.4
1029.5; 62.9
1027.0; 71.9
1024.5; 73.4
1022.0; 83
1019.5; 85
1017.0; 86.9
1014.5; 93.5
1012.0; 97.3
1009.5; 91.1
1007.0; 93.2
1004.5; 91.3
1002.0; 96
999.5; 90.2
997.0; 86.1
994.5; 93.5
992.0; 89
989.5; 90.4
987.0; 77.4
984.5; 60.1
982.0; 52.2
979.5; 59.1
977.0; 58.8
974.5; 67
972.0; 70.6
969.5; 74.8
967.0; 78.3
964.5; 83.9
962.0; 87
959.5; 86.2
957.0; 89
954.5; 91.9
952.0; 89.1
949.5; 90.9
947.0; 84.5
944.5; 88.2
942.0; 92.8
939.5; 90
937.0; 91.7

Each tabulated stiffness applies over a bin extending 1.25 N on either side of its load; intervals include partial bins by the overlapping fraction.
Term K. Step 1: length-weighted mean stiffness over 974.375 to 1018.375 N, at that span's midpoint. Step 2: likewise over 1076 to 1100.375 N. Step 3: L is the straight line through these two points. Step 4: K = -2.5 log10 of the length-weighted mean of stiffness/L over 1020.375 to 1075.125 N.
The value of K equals 0.301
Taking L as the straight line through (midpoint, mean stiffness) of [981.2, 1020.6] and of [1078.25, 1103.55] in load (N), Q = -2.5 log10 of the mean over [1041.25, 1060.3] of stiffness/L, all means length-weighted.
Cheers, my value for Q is 0.45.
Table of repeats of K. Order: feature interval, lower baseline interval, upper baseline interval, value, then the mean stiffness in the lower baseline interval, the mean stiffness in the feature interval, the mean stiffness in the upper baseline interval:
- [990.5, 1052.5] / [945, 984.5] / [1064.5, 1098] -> 0.15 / 77.2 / 72.1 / 89.9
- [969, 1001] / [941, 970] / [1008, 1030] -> 0.14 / 86.6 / 74.7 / 83.6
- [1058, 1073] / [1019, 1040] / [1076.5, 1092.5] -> -0.06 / 61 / 85.3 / 91.5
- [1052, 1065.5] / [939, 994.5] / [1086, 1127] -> 0.11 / 79.8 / 77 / 88.2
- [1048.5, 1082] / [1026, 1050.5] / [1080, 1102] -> -0.17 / 48.1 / 81.4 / 89.8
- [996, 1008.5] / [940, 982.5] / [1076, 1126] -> -0.11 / 79.7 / 91.5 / 89.2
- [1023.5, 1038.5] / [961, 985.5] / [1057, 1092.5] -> 0.37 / 69.1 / 57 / 88.4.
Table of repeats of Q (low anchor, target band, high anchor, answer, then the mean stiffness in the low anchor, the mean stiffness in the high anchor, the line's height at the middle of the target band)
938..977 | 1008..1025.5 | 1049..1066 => -0.13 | 83.5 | 74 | 77.9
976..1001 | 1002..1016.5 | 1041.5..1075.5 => -0.24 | 76.1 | 71.2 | 74.6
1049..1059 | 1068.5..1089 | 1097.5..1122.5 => -0.19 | 66.9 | 88.5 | 76.5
